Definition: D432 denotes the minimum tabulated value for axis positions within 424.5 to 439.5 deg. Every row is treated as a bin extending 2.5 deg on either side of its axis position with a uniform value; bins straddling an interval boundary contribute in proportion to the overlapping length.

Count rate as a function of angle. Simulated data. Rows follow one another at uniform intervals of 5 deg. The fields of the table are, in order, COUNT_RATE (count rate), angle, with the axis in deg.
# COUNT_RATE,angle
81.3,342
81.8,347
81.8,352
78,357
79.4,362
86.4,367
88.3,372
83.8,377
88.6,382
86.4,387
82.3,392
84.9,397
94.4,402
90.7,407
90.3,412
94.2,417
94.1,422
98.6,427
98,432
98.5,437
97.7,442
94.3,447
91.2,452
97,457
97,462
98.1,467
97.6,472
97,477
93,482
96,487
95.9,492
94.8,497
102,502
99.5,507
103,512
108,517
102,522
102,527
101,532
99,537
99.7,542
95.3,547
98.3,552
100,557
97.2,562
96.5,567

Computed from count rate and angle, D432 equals 98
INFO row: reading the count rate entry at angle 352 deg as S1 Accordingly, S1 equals 81.8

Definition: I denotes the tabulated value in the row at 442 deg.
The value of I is 97.7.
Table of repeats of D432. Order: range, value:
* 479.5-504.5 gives 93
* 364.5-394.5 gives 82.3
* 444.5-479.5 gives 91.2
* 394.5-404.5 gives 84.9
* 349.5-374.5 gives 78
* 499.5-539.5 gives 99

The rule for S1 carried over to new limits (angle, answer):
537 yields 99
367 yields 86.4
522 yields 102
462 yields 97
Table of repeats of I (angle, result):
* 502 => 102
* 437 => 98.5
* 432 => 98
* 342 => 81.3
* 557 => 100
